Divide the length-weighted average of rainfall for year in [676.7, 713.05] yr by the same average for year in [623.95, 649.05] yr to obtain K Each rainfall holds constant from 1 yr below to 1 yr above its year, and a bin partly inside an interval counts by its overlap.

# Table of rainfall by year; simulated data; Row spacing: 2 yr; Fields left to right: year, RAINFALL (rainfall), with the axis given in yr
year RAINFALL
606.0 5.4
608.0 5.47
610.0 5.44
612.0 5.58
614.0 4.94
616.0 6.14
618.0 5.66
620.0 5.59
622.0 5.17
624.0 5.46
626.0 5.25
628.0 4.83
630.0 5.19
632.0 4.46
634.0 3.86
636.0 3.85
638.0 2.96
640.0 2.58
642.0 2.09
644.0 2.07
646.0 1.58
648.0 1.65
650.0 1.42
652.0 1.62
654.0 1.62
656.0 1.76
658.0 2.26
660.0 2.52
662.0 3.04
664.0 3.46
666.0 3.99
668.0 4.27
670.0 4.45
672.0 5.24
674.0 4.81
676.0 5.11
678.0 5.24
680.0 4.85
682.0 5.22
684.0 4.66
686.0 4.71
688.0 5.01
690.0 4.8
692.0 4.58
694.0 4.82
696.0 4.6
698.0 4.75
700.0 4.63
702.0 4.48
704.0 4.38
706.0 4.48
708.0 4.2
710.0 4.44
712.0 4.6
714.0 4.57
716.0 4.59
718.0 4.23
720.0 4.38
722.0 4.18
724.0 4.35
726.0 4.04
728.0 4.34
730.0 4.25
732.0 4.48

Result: 1.4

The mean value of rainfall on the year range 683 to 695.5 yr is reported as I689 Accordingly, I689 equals 4.76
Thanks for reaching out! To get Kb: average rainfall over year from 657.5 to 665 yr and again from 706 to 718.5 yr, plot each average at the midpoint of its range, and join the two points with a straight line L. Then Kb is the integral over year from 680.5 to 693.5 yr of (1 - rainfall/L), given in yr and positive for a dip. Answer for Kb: -4.2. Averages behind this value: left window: 2.86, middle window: 4.83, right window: 4.45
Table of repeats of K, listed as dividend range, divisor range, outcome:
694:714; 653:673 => 1.39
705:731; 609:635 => 0.84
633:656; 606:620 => 0.41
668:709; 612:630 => 0.88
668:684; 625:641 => 1.19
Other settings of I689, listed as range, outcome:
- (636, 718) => 3.81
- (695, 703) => 4.62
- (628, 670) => 2.9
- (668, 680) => 4.9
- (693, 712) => 4.53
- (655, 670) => 3.14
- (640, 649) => 1.93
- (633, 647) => 2.71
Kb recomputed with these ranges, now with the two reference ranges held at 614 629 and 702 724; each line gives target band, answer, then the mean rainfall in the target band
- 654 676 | 6.0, 3.56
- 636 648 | 6.6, 2.34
